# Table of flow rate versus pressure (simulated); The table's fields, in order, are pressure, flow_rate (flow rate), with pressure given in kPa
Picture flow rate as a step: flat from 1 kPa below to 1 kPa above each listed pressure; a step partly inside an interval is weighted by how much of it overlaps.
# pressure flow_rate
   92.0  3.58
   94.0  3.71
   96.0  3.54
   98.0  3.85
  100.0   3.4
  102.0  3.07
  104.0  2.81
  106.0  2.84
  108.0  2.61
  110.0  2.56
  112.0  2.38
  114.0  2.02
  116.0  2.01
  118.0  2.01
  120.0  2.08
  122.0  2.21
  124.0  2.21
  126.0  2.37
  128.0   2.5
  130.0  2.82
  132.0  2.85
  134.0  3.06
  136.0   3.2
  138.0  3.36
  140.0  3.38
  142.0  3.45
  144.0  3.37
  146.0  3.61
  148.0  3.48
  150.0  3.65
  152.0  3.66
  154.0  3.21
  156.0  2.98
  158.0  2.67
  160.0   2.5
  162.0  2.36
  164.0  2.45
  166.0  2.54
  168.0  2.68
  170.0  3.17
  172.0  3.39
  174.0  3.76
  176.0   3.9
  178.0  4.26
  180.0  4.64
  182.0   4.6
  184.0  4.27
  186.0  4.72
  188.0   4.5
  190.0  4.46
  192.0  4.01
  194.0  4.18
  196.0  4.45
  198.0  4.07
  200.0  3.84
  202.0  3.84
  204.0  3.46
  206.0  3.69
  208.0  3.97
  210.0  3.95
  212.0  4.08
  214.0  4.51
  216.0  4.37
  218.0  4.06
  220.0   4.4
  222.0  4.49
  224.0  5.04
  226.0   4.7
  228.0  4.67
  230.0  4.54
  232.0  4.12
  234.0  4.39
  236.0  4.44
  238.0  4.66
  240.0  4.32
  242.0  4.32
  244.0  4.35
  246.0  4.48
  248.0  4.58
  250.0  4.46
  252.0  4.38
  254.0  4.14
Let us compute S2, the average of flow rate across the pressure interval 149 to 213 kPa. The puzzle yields 3.68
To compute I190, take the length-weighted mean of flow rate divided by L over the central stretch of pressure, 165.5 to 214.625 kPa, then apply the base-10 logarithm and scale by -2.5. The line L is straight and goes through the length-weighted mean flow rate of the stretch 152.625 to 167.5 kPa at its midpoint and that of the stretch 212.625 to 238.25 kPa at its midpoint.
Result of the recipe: -0.14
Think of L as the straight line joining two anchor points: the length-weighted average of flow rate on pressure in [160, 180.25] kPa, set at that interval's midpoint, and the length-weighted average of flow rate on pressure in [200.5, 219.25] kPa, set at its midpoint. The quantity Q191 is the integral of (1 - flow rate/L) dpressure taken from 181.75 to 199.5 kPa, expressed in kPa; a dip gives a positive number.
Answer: -3.5 kPa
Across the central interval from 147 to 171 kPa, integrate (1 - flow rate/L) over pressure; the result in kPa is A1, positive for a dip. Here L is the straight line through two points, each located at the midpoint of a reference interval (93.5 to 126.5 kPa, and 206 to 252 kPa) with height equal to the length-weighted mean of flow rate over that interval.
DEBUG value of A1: 3.01 kPa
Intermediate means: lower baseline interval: 2.68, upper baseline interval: 4.39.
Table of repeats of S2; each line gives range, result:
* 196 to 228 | 4.19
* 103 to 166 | 2.79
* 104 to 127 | 2.32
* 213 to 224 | 4.43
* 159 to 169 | 2.51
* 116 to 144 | 2.73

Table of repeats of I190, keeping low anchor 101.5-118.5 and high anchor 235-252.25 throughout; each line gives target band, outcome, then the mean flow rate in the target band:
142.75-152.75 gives -0.171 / 3.55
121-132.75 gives 0.101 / 2.49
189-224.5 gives -0.067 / 4.15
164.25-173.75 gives 0.131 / 2.97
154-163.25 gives 0.186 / 2.69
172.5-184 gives -0.202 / 4.2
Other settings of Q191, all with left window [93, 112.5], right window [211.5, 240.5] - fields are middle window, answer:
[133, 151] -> 0.7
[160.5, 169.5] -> 3.0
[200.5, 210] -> 1.0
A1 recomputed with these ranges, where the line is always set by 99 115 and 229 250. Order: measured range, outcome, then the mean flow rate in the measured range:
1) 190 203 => -0.8 kPa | 4.1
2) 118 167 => 4.2 kPa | 2.9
